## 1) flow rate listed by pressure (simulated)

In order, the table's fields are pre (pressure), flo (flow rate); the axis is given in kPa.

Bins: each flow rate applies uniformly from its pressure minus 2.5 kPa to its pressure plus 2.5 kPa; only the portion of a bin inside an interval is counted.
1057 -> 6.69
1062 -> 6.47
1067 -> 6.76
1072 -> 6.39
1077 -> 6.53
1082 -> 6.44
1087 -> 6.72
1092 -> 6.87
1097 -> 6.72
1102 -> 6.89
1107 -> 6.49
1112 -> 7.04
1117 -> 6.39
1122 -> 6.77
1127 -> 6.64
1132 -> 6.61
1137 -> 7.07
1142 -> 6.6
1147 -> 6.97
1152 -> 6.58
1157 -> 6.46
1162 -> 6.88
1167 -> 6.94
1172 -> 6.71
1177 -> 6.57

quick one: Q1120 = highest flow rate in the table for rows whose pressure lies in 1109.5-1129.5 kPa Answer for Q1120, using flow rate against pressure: 7.04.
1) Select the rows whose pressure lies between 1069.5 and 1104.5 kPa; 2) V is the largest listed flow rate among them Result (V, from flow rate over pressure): 6.89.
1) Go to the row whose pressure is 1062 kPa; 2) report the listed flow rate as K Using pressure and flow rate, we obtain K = 6.47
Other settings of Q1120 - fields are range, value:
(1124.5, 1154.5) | 7.07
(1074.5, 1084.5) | 6.53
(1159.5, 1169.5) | 6.94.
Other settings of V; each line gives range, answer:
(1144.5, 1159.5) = 6.97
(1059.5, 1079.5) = 6.76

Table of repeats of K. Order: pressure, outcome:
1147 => 6.97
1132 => 6.61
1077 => 6.53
